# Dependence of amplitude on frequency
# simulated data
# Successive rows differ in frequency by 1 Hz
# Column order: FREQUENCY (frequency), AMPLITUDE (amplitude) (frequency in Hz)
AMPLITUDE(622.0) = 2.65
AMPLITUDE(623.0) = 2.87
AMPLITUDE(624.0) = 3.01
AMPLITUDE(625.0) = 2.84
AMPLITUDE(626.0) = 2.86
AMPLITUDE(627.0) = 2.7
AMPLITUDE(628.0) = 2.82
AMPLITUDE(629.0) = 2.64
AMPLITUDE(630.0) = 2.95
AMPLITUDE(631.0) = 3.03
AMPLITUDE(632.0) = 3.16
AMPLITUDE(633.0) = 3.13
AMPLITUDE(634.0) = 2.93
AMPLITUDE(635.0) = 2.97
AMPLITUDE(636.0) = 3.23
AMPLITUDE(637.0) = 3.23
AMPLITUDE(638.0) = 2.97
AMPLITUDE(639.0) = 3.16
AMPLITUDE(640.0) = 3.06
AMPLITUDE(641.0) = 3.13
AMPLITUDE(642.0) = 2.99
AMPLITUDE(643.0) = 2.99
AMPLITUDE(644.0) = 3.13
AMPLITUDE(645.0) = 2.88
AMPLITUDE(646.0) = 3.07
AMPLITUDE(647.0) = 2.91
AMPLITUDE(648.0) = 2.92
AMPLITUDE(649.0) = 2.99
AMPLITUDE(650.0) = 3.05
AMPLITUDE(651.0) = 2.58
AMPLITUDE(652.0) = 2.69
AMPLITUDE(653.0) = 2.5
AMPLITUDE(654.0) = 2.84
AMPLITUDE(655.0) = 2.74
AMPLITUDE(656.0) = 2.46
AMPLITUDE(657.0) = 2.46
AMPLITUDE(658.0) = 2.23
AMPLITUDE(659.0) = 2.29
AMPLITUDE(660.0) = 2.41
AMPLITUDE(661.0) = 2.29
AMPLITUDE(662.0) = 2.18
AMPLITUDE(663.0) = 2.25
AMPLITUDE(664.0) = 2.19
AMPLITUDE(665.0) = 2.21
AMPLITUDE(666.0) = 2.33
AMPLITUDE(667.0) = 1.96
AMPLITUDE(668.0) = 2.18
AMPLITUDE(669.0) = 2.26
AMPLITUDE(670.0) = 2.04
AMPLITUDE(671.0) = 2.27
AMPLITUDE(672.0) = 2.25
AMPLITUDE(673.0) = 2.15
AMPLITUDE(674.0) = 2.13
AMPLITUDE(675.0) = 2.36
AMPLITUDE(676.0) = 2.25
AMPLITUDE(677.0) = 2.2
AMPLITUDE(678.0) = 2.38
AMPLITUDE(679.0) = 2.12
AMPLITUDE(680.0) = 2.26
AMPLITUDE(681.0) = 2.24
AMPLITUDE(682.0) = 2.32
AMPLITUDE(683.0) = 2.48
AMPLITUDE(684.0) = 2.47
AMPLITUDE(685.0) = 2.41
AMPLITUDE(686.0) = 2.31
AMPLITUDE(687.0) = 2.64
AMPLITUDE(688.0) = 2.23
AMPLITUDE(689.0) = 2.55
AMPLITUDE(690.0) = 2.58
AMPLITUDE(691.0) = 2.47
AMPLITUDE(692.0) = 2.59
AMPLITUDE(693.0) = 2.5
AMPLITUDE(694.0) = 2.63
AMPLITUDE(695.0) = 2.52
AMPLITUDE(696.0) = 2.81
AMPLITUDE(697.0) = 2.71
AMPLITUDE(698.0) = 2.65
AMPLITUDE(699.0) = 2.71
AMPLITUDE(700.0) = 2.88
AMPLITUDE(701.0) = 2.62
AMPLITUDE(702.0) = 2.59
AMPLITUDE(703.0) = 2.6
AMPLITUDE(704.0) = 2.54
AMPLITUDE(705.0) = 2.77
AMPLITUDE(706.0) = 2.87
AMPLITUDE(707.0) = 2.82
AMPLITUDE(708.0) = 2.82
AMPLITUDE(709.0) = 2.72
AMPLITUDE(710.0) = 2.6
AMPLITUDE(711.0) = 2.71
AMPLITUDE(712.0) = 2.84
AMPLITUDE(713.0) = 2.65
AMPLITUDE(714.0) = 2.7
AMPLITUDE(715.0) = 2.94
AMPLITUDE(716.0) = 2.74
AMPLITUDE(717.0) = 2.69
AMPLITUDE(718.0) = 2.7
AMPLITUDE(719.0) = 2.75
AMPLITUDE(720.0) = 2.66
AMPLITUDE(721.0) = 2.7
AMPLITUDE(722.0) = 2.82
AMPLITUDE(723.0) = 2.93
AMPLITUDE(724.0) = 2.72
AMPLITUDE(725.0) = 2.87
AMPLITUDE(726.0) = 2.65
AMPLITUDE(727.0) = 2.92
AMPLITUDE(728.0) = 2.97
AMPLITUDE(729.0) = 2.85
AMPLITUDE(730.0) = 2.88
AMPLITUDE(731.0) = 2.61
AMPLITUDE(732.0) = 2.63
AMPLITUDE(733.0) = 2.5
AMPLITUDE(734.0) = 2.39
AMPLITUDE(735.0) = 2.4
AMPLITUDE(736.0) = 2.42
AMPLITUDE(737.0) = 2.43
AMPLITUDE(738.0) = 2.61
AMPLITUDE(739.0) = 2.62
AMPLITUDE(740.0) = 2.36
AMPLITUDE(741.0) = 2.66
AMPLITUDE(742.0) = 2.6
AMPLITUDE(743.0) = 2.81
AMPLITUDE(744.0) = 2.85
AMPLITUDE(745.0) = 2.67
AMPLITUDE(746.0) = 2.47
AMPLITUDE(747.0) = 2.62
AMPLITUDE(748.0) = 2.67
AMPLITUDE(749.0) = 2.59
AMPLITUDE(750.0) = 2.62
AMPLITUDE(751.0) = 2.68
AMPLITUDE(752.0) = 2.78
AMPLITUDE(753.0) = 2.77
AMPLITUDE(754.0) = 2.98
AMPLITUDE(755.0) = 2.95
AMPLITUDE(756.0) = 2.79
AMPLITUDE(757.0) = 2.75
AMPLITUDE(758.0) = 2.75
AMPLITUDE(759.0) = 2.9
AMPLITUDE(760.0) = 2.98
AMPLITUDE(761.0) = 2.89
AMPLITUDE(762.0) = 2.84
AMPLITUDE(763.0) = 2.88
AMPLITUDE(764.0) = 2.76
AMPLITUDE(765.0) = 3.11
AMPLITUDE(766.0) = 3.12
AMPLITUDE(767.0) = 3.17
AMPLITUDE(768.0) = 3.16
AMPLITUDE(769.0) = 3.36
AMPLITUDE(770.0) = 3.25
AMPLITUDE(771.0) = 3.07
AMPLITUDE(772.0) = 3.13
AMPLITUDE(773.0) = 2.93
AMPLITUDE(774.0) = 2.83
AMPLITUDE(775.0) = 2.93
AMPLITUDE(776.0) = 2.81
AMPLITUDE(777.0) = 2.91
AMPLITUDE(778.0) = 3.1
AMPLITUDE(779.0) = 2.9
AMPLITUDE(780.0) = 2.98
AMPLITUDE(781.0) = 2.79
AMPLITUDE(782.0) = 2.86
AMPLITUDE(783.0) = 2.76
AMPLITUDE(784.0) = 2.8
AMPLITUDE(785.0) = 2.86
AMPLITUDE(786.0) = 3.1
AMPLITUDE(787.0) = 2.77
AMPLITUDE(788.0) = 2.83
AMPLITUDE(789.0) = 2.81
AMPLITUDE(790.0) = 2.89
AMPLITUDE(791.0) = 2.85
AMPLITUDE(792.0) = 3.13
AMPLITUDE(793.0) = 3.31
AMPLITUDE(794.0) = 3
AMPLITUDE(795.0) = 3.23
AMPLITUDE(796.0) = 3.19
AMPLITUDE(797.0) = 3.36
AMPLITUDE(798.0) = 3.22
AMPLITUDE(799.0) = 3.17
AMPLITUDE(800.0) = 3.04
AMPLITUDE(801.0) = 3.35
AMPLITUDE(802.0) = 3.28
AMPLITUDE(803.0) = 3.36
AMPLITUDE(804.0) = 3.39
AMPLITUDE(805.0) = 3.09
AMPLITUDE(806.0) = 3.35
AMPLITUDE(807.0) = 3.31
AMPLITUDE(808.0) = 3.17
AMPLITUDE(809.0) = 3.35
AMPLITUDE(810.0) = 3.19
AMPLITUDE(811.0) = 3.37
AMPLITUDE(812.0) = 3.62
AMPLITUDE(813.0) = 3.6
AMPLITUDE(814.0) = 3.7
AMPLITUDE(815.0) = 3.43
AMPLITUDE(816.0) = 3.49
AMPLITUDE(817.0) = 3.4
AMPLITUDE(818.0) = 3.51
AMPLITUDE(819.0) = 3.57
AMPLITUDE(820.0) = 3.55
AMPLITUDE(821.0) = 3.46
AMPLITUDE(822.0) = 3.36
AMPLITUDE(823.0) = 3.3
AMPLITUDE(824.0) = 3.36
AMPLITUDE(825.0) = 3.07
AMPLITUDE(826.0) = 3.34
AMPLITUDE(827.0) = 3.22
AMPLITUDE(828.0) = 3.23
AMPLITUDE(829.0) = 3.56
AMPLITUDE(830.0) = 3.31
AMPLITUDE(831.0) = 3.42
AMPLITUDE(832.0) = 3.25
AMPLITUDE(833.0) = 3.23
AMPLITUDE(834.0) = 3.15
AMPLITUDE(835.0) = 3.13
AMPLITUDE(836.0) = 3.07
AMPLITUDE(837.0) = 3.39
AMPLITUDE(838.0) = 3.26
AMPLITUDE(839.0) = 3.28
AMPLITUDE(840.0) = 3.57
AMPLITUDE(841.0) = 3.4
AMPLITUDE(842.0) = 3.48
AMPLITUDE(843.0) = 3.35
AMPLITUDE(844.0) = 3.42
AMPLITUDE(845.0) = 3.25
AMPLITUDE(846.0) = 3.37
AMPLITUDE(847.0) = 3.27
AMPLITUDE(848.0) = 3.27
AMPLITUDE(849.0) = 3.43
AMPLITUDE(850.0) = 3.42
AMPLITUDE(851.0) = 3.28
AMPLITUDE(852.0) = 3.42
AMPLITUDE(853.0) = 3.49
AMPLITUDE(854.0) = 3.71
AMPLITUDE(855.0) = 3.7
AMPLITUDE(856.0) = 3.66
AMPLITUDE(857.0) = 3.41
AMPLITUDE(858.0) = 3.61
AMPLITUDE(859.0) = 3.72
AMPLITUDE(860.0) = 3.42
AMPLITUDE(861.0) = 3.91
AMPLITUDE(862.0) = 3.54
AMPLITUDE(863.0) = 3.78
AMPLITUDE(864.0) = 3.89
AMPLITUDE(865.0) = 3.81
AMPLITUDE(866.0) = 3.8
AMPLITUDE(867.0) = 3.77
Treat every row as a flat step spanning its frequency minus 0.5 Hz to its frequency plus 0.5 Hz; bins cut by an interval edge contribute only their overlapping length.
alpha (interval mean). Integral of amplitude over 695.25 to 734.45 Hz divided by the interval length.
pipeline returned 2.73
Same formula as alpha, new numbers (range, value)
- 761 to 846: 3.19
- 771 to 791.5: 2.9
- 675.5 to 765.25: 2.65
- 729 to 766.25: 2.71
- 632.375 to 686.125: 2.57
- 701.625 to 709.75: 2.71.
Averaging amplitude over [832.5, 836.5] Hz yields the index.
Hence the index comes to 3.15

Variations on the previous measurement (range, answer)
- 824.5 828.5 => 3.22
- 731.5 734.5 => 2.51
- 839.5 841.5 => 3.48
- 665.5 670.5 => 2.15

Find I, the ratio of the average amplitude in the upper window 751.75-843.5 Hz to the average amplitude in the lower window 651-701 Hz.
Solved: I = 1.31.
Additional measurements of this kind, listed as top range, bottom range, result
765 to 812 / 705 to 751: 1.15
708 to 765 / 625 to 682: 1.04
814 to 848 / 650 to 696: 1.41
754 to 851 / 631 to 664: 1.13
